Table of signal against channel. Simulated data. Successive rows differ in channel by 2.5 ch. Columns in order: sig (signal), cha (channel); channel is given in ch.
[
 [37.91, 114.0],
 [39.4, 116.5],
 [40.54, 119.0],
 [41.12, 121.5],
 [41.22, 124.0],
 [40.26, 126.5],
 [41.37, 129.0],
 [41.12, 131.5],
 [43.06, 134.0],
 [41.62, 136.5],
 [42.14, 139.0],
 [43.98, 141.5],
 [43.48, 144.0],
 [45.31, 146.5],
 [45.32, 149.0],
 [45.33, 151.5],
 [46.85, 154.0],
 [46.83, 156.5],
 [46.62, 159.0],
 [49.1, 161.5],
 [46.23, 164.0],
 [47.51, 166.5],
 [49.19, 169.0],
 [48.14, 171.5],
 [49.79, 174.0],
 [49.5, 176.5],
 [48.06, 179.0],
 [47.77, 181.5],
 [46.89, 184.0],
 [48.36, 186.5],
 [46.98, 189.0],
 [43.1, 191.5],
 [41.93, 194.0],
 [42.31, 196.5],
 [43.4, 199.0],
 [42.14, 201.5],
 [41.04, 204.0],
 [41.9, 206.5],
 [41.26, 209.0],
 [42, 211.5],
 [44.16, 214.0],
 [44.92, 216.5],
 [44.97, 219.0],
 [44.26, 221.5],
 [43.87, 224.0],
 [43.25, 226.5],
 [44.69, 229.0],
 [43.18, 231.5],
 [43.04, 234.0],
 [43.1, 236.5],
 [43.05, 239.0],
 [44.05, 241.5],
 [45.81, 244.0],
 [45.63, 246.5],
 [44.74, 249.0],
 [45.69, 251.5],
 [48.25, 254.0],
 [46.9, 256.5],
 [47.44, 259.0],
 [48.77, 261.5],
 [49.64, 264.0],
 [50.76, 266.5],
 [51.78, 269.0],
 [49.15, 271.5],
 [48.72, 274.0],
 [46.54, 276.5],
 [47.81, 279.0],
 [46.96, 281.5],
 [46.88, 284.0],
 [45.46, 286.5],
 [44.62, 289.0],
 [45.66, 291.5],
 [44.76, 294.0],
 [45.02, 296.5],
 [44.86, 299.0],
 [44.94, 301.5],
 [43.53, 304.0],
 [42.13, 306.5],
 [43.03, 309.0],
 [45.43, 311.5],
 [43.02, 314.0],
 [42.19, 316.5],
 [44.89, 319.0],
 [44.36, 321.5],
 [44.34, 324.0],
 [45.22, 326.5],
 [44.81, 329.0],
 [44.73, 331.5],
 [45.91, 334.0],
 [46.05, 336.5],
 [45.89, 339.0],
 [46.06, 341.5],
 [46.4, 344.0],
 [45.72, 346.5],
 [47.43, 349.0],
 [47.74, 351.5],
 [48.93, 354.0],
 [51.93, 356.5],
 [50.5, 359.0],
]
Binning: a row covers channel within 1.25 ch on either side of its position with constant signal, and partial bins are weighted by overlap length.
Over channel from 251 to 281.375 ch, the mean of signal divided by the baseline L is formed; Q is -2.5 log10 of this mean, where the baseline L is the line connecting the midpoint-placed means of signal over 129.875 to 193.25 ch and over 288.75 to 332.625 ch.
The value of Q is -0.085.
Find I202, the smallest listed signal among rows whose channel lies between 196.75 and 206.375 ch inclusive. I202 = 41.04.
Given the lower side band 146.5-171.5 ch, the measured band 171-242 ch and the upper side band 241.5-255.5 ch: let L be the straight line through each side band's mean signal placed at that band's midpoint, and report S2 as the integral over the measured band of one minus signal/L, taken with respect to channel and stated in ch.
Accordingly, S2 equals 2.9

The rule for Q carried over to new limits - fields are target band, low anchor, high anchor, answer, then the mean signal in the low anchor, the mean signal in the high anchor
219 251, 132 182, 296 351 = 0.03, 46.2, 44.9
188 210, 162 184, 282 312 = 0.12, 48.2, 44.7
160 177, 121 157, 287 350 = -0.12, 43.2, 44.8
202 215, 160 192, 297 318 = 0.12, 47.8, 43.7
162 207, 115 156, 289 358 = -0.06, 42.7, 45.4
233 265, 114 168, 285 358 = -0.03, 43.6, 45.4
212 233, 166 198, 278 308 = 0.05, 46.8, 45.2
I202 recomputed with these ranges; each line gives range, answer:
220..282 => 43.04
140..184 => 43.48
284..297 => 44.62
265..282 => 46.54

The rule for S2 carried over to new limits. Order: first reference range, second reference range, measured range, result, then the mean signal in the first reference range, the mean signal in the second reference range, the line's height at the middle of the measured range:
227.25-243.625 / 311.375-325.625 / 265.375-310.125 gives -2.5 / 43.6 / 44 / 43.8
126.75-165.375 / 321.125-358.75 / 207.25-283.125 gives -0.4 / 44.5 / 46.5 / 45.5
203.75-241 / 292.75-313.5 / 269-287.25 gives -1.6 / 43.3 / 44.2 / 43.9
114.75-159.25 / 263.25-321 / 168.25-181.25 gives -1.5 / 42.9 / 45.9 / 43.7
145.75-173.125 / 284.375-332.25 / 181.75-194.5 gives 0.2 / 47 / 44.4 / 46.5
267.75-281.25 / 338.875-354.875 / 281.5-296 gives 0.8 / 48.7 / 46.9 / 48.3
